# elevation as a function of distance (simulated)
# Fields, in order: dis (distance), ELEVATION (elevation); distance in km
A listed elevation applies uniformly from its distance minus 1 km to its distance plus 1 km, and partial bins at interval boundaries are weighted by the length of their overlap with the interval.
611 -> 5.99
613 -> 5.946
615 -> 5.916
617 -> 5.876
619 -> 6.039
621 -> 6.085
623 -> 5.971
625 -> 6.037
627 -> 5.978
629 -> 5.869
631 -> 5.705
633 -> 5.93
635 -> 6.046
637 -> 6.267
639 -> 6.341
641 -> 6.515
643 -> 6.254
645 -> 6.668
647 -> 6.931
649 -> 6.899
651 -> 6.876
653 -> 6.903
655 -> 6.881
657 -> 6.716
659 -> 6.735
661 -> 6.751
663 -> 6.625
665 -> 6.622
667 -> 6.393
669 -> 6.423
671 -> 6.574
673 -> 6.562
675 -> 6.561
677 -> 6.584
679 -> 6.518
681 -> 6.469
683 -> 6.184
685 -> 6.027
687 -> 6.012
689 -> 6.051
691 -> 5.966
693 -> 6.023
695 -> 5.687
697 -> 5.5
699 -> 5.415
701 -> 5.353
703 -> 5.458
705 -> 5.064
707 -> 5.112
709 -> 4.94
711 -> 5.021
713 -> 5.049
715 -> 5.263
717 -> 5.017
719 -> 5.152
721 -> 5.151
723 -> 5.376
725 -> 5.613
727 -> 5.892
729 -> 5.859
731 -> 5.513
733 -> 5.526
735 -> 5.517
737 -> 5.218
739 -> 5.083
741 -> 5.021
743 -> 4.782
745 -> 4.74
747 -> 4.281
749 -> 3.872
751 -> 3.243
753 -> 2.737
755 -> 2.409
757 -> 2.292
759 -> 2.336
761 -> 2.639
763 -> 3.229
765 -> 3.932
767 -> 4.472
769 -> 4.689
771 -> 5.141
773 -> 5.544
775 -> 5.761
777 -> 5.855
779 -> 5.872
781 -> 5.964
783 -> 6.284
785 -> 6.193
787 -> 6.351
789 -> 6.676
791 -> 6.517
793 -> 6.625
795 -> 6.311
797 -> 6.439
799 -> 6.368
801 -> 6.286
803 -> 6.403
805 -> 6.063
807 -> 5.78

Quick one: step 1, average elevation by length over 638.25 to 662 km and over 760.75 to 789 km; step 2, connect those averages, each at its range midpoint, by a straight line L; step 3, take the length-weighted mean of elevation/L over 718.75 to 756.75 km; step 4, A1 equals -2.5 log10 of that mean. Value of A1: 0.20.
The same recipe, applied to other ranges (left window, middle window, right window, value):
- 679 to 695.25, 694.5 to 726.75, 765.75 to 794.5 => 0.15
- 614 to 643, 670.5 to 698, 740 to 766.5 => -0.25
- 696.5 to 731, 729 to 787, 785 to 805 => 0.27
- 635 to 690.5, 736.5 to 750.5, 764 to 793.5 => 0.27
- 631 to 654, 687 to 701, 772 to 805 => 0.11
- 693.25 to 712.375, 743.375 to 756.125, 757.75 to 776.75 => 0.25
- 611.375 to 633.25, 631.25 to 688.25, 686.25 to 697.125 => -0.10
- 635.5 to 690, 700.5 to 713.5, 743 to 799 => 0.14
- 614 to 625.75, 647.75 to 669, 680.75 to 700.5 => -0.14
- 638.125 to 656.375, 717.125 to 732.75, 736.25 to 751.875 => -0.11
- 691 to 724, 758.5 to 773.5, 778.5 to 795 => 0.45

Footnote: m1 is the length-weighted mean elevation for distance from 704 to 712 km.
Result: 5.03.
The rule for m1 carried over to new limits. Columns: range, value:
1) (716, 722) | 5.11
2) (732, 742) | 5.27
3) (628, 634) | 5.83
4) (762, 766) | 3.58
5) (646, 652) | 6.9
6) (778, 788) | 6.13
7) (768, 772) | 4.92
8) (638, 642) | 6.43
